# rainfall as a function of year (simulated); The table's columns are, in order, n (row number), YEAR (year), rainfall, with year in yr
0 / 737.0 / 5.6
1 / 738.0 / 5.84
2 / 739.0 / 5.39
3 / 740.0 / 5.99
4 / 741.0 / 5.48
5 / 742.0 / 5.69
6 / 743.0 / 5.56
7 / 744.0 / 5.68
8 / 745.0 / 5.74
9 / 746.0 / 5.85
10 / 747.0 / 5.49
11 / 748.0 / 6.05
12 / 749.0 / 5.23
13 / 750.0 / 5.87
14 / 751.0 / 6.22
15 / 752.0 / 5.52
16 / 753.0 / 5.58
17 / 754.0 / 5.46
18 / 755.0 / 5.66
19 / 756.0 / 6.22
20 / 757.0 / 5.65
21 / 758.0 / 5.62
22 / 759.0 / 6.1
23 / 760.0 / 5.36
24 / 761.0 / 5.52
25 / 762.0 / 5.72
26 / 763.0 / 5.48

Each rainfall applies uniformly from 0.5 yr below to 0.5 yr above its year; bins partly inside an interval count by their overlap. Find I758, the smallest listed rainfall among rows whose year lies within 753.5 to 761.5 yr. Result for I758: 5.36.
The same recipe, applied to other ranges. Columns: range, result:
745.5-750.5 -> 5.23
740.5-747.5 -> 5.48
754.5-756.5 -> 5.66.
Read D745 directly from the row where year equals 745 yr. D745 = 5.74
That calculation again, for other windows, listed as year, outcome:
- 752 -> 5.52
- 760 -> 5.36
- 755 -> 5.66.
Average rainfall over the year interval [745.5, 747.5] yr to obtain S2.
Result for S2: 5.67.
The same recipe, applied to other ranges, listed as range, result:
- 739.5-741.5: 5.74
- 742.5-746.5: 5.71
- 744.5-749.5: 5.67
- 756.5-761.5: 5.65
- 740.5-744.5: 5.6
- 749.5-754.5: 5.73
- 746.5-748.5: 5.77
